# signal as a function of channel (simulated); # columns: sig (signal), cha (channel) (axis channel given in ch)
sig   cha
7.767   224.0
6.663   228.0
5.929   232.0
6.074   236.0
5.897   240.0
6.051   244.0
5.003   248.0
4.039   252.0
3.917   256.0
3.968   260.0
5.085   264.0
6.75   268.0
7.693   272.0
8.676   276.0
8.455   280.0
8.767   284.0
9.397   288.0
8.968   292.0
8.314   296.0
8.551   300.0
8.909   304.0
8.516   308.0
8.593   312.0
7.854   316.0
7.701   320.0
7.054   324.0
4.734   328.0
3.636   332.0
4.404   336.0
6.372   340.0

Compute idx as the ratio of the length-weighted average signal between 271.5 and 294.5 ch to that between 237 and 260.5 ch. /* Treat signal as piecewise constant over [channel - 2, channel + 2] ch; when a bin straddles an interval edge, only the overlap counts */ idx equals 1.77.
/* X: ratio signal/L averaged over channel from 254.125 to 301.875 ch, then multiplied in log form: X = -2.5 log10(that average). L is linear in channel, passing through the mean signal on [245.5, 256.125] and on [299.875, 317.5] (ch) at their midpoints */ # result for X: -0.15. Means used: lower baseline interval 4.47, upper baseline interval 8.5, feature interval 7.38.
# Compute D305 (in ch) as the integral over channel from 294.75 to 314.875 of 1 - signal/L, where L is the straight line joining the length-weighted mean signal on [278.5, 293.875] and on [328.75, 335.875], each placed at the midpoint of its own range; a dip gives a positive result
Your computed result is -4.9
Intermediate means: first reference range 8.91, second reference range 4.03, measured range 8.55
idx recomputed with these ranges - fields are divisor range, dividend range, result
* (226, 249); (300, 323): 1.39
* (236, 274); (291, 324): 1.54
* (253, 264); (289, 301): 2.09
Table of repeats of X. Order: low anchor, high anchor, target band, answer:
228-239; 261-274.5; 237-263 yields 0.27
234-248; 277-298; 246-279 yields 0.27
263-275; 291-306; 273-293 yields -0.15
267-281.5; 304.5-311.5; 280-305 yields -0.06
